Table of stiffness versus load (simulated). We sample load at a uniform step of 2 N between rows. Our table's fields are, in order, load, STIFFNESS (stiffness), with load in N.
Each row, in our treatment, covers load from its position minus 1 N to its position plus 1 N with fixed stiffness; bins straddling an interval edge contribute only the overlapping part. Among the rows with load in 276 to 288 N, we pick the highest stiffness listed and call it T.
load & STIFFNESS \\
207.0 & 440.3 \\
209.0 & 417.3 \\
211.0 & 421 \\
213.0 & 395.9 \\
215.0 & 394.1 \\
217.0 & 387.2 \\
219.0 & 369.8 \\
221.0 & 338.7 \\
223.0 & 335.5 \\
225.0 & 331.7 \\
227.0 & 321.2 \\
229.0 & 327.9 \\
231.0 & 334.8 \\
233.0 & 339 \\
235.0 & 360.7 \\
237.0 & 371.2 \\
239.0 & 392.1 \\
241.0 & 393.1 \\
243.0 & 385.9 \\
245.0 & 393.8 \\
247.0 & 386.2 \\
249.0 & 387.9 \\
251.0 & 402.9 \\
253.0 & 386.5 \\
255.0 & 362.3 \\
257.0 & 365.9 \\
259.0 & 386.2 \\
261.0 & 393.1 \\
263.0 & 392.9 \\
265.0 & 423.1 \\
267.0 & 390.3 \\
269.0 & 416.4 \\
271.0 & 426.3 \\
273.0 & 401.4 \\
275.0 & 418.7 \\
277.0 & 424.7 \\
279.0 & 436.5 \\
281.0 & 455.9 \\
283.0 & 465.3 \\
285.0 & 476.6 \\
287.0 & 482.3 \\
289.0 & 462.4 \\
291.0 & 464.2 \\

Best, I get 482.3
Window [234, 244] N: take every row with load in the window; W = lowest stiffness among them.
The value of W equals 360.7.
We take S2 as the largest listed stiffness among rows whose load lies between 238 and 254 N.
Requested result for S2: 402.9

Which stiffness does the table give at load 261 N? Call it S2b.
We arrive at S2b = 393.1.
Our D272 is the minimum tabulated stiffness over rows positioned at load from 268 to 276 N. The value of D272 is 401.4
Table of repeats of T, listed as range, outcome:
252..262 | 393.1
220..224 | 338.7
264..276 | 426.3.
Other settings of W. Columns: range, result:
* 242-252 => 385.9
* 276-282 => 424.7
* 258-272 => 386.2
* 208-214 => 395.9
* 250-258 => 362.3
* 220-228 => 321.2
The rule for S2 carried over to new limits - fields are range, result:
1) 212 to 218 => 395.9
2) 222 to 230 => 335.5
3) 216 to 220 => 387.2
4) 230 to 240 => 392.1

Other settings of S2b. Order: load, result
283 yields 465.3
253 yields 386.5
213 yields 395.9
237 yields 371.2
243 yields 385.9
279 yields 436.5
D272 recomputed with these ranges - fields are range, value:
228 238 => 327.9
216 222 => 338.7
